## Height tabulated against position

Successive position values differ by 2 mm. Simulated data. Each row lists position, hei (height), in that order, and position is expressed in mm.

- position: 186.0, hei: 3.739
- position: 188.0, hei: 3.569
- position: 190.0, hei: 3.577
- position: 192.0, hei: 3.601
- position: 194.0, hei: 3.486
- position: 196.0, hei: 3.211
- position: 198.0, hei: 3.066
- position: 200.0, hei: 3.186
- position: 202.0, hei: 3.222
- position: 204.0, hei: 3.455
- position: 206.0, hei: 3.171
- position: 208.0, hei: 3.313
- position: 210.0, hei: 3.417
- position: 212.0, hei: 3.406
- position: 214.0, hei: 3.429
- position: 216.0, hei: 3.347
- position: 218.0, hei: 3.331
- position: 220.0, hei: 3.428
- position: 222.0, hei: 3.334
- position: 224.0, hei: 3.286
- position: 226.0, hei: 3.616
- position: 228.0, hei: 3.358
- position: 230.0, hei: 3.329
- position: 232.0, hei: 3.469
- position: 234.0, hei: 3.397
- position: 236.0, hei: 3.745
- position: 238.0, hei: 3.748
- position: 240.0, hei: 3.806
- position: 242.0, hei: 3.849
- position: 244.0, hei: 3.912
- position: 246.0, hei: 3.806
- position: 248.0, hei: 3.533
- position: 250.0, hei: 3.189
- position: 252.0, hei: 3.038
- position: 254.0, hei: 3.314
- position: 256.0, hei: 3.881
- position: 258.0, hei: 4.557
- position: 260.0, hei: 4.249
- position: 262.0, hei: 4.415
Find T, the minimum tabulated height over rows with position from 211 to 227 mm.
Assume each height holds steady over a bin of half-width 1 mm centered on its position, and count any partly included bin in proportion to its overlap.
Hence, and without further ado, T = 3.286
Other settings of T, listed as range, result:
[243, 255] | 3.038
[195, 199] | 3.066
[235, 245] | 3.745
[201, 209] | 3.171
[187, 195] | 3.486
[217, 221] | 3.331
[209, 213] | 3.406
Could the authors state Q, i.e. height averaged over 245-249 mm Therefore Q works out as 3.67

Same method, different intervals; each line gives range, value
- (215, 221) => 3.37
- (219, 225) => 3.35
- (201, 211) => 3.32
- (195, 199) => 3.14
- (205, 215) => 3.35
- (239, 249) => 3.78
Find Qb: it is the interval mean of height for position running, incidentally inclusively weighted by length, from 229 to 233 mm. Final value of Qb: 3.4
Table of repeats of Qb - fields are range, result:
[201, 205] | 3.34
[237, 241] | 3.78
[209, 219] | 3.39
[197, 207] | 3.22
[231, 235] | 3.43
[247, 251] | 3.36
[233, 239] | 3.63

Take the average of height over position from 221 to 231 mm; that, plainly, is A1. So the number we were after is 3.38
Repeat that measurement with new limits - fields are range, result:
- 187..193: 3.58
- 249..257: 3.36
